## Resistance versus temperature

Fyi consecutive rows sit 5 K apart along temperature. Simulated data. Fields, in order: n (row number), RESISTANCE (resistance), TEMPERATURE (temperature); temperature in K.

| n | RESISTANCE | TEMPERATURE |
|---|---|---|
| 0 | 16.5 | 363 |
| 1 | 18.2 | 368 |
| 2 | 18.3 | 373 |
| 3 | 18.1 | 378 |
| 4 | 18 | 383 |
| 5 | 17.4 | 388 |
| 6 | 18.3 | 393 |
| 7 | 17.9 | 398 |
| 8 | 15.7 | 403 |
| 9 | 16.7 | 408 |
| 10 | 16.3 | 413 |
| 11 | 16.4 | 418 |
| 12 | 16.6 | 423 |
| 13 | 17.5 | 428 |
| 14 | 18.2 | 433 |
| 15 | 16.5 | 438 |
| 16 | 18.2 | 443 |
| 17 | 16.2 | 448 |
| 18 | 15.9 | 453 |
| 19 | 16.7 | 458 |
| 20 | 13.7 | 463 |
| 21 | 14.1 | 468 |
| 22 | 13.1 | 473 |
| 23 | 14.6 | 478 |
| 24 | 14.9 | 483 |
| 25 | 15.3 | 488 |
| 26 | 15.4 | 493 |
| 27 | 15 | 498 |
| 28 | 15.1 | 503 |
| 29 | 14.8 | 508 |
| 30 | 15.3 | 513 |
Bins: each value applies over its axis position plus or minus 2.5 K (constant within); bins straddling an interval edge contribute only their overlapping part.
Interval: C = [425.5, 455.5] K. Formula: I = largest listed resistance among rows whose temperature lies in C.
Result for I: 18.2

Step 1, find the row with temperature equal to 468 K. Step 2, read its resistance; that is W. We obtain 14.1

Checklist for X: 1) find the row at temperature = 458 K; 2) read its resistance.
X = 16.7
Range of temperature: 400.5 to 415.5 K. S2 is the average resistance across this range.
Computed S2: 16.2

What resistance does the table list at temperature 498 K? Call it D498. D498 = 15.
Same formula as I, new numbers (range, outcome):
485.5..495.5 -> 15.4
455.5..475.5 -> 16.7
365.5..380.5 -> 18.3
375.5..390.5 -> 18.1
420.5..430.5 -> 17.5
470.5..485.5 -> 14.9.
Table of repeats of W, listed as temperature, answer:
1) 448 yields 16.2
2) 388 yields 17.4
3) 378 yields 18.1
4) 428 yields 17.5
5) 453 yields 15.9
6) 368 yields 18.2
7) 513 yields 15.3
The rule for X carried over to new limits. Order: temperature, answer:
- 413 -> 16.3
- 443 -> 18.2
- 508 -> 14.8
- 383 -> 18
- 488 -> 15.3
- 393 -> 18.3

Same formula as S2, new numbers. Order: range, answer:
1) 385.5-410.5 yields 17.2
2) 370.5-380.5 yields 18.2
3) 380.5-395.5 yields 17.9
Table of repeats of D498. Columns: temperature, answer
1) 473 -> 13.1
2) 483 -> 14.9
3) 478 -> 14.6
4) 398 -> 17.9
